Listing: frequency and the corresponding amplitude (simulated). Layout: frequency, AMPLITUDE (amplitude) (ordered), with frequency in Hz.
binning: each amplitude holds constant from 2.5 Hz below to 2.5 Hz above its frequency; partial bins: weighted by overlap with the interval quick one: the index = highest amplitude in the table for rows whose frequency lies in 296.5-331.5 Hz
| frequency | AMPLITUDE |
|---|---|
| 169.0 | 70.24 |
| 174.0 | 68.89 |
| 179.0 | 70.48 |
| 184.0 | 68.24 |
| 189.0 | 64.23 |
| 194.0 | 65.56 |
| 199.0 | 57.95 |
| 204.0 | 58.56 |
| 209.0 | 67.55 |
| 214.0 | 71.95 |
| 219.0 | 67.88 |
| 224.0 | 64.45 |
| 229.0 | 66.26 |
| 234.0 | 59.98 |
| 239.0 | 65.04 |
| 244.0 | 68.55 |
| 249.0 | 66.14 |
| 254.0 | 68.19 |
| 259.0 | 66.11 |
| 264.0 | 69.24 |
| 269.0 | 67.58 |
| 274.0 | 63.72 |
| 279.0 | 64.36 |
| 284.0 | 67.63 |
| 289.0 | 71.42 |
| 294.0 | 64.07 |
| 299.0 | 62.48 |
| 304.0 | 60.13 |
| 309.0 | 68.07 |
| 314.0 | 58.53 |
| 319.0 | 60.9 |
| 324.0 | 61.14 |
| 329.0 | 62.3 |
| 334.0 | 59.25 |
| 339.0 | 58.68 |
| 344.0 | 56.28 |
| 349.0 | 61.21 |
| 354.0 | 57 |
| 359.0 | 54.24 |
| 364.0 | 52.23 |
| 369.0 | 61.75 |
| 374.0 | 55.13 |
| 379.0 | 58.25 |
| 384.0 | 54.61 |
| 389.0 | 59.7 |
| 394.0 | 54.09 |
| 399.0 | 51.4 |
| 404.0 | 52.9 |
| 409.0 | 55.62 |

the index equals 68.07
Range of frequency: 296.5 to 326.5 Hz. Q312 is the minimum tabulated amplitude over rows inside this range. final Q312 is 58.53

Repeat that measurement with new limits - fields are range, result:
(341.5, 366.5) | 52.23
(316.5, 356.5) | 56.28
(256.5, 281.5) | 63.72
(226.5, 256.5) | 59.98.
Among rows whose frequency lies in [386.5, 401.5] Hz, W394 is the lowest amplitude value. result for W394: 51.4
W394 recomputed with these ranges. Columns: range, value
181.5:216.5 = 57.95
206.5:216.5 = 67.55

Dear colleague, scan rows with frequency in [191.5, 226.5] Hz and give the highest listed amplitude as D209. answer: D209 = 71.95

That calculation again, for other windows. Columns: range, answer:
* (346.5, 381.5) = 61.75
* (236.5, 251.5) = 68.55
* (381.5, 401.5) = 59.7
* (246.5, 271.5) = 69.24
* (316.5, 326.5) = 61.14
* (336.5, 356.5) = 61.21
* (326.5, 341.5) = 62.3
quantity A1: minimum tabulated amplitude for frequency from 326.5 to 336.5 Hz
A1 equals 59.25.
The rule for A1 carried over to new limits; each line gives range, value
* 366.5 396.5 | 54.09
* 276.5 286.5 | 64.36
